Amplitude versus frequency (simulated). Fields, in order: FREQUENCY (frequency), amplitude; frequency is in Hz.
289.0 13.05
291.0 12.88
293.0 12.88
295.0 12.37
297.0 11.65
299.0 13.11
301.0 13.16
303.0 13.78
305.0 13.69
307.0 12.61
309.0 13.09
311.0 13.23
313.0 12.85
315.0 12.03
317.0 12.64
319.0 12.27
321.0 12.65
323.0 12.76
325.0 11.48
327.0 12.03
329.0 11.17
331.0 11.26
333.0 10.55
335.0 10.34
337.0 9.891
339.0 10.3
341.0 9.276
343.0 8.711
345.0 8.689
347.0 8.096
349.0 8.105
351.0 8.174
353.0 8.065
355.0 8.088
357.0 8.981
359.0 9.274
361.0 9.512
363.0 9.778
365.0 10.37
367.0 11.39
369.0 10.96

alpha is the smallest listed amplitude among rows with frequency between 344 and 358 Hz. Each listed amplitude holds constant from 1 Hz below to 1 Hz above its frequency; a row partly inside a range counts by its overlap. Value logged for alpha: 8.065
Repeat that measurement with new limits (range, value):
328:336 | 10.34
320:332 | 11.17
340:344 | 8.711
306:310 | 12.61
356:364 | 8.981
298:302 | 13.11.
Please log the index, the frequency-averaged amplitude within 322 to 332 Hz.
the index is 11.7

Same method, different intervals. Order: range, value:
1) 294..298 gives 12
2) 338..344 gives 9.43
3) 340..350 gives 8.58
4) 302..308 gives 13.4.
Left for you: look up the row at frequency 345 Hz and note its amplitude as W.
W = 8.689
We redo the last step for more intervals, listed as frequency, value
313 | 12.85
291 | 12.88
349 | 8.105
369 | 10.96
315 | 12.03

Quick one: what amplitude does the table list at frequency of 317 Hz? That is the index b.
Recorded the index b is 12.64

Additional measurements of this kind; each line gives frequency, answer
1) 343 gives 8.711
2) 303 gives 13.78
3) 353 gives 8.065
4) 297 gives 11.65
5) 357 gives 8.981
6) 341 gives 9.276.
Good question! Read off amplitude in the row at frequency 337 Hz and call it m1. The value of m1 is 9.891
